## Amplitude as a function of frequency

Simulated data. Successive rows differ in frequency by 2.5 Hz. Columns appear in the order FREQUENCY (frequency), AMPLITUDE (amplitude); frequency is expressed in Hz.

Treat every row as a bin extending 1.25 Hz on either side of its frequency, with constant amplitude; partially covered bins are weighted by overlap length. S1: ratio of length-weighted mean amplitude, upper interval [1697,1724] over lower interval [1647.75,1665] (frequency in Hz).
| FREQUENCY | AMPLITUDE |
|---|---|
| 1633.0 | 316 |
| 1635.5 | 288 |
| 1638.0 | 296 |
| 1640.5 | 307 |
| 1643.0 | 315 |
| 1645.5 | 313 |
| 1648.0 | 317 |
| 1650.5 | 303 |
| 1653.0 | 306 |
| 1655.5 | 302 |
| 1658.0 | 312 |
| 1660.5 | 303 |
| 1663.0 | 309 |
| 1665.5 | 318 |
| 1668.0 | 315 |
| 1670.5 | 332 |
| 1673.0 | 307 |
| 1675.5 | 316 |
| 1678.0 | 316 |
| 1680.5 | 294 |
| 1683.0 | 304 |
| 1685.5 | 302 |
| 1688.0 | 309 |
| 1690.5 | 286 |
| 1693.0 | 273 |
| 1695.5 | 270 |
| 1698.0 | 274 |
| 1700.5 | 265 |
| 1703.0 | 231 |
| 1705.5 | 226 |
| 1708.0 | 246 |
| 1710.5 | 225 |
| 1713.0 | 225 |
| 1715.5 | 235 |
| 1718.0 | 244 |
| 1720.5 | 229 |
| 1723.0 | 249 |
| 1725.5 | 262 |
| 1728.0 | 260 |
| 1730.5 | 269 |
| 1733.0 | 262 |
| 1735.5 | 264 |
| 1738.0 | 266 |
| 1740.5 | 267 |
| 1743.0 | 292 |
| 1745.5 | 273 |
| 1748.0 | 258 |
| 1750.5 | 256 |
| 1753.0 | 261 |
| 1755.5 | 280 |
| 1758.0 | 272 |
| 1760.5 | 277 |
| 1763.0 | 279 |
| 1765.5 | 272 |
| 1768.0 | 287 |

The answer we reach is 0.78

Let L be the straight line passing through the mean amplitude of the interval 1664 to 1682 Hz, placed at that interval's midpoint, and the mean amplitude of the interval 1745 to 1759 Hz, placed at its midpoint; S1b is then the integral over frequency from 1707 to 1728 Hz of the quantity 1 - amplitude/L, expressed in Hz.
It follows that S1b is 3.4 Hz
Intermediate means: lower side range 314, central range 241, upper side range 266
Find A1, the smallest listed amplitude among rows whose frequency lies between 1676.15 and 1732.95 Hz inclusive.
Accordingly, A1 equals 225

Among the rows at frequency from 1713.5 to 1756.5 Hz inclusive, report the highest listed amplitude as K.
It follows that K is 292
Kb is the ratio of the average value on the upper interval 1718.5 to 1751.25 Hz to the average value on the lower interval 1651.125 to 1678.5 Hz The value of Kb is 0.8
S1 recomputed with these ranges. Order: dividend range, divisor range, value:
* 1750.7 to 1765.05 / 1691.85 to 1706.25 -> 1.06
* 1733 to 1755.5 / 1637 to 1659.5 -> 0.87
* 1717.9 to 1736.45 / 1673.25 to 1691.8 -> 0.84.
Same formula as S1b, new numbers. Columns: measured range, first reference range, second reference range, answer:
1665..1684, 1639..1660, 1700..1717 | -2.4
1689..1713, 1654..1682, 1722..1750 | 2.9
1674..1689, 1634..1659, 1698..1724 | -2.1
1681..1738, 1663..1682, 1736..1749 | 6.1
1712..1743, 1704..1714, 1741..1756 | -0.7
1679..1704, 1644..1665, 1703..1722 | -2.0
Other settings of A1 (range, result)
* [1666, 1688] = 294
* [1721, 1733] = 249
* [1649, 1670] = 302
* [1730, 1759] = 256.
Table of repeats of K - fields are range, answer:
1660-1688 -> 332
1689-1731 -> 286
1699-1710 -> 265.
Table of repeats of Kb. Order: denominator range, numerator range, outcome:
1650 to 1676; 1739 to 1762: 0.87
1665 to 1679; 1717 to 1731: 0.79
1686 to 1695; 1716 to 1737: 0.88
